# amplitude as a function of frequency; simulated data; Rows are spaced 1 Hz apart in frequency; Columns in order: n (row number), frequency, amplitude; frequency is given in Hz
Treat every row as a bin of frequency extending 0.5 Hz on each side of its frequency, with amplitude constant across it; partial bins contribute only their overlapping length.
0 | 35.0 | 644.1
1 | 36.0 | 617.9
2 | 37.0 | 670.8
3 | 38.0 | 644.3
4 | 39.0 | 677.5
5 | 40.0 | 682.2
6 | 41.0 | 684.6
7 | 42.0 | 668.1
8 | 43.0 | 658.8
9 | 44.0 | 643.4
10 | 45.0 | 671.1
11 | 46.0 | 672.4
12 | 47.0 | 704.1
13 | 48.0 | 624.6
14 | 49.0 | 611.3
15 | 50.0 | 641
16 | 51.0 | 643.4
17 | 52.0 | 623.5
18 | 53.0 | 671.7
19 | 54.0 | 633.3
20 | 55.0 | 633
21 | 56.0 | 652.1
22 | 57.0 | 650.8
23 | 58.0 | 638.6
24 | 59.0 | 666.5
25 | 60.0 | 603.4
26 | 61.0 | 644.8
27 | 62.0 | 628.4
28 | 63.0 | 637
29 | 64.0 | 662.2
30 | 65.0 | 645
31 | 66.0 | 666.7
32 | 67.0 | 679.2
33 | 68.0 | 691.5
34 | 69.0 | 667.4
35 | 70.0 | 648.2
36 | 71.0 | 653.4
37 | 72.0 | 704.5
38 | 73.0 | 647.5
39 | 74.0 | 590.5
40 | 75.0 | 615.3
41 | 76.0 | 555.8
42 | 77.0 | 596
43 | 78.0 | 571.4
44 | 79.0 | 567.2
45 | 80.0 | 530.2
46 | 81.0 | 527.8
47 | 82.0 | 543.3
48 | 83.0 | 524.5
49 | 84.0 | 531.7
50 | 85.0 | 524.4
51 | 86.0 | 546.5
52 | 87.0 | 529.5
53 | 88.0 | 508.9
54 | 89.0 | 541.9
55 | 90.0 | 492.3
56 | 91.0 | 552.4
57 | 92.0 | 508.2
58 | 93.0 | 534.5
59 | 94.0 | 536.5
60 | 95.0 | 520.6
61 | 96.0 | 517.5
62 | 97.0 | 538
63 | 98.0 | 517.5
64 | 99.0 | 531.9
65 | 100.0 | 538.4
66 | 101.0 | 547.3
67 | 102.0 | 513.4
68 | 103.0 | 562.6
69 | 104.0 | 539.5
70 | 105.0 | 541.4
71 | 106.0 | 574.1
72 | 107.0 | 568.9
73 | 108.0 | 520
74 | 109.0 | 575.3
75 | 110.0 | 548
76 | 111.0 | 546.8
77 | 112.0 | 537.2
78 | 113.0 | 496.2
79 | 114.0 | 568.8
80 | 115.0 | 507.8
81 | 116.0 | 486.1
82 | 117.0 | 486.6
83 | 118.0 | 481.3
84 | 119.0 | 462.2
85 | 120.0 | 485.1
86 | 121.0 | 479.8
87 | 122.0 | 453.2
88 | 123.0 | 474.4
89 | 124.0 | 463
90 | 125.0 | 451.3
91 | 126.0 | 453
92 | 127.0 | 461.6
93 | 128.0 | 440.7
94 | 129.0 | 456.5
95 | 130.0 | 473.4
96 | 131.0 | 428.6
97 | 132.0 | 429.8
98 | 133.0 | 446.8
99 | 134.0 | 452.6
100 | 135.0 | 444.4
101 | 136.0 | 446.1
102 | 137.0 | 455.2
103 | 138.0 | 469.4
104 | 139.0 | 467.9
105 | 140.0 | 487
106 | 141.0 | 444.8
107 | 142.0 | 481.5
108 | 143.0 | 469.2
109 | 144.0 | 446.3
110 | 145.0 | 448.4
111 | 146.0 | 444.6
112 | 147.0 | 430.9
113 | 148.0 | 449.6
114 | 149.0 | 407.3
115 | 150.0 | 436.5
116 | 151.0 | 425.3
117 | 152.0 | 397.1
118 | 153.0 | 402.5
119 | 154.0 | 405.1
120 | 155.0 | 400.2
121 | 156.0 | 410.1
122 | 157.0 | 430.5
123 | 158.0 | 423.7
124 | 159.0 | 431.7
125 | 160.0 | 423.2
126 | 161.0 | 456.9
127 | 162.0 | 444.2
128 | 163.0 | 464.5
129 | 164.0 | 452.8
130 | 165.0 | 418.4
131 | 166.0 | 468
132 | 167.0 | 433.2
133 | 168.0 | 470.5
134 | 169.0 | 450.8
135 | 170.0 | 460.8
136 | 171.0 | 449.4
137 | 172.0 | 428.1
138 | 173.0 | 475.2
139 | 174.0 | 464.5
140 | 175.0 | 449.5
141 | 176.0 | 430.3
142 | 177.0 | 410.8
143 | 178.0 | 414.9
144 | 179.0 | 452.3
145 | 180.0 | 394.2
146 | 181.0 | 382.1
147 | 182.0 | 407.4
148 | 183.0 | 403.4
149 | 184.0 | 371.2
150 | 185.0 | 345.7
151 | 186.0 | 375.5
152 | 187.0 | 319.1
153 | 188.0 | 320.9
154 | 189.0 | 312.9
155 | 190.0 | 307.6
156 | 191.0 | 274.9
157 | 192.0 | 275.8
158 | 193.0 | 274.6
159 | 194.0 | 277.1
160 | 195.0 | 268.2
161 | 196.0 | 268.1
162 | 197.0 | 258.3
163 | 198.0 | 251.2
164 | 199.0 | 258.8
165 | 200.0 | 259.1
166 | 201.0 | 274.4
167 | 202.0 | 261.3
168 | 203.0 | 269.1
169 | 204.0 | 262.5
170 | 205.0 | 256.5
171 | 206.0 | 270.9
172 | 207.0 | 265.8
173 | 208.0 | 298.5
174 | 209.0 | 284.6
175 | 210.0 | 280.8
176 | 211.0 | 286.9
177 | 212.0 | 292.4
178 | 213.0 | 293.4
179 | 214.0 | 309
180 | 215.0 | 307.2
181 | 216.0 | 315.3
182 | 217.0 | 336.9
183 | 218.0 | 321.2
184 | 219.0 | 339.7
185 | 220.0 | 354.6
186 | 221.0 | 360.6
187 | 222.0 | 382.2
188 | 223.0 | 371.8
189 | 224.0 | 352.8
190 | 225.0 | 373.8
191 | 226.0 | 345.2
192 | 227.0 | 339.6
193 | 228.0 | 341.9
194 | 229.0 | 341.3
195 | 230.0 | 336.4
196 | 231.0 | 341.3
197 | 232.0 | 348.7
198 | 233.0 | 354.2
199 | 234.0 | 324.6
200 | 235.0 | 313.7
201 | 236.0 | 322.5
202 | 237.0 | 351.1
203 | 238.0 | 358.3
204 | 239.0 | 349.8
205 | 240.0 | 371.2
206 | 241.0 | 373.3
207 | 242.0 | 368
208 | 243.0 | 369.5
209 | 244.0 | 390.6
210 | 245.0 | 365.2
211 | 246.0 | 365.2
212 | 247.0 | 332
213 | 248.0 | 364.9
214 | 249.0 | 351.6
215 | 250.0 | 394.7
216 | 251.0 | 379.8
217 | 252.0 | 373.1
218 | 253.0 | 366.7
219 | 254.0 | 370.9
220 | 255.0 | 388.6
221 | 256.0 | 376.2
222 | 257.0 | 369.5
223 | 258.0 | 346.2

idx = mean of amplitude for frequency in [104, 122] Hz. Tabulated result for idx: 520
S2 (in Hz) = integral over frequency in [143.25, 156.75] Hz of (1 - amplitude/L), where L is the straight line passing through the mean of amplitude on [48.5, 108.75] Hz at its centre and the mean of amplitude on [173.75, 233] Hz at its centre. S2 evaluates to 0.44 Hz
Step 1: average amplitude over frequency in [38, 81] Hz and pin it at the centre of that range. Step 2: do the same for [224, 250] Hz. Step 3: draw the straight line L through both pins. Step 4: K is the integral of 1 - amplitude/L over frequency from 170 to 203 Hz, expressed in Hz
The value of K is 6.7 Hz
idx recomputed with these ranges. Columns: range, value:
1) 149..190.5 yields 415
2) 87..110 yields 536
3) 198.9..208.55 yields 268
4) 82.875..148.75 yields 496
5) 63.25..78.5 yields 640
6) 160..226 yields 352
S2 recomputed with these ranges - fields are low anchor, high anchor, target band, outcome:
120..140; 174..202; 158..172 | -2.3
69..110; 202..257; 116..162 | 3.0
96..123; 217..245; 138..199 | 5.5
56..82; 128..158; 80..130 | 1.9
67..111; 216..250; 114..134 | 1.7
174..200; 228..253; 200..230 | 3.1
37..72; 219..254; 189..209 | 7.0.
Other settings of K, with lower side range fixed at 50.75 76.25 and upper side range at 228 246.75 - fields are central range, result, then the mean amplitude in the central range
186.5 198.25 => 3.94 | 285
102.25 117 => 0.75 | 539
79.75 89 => 1.21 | 530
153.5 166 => 1.32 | 432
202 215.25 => 3.92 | 282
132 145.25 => 1.55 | 458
